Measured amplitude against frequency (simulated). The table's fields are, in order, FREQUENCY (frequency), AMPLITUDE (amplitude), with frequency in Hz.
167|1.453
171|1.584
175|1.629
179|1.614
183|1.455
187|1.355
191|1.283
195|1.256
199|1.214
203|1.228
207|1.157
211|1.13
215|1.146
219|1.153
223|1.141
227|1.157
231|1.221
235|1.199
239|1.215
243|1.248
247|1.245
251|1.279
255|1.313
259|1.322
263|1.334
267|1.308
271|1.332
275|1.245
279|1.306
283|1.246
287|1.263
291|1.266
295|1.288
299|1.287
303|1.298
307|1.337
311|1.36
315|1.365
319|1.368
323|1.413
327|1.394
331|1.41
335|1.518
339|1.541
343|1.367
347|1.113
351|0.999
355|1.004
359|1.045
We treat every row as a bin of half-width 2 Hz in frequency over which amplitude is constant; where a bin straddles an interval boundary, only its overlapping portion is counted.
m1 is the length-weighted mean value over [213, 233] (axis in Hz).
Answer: 1.16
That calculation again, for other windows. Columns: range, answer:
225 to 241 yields 1.2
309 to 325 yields 1.38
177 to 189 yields 1.47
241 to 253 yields 1.26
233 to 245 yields 1.22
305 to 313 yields 1.35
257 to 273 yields 1.32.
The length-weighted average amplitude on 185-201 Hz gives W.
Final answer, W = 1.28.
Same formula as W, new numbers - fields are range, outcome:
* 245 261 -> 1.29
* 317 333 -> 1.4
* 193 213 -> 1.2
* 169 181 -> 1.61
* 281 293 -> 1.26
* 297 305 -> 1.29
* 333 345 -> 1.48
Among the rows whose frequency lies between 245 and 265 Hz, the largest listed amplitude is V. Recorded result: 1.334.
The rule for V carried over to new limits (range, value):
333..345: 1.541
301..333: 1.413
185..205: 1.355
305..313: 1.36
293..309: 1.337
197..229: 1.228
